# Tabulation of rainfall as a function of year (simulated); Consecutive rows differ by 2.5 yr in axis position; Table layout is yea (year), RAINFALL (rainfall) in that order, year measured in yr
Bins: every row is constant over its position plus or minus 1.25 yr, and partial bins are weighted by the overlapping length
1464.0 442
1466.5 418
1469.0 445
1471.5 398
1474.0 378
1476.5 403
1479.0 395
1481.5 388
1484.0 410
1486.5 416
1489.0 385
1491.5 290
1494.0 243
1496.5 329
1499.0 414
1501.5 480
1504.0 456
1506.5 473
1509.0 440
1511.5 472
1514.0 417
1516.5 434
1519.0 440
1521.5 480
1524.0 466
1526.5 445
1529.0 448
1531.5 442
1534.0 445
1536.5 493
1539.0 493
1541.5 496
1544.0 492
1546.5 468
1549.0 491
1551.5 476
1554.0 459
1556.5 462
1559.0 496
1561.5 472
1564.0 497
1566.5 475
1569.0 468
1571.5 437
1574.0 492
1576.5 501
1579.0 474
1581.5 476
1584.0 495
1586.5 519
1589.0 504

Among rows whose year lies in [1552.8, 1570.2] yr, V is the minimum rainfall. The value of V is 459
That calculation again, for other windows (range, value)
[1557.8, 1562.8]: 472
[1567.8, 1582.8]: 437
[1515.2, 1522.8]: 434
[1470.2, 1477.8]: 378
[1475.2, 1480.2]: 395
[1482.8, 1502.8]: 243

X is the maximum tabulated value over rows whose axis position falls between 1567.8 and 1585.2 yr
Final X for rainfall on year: 501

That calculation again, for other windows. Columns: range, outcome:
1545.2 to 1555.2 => 491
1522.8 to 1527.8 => 466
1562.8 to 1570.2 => 497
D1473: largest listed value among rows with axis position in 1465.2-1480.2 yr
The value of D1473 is 445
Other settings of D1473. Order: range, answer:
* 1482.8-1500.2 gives 416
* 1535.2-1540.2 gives 493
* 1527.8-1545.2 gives 496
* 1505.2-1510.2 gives 473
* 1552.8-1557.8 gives 462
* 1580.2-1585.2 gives 495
